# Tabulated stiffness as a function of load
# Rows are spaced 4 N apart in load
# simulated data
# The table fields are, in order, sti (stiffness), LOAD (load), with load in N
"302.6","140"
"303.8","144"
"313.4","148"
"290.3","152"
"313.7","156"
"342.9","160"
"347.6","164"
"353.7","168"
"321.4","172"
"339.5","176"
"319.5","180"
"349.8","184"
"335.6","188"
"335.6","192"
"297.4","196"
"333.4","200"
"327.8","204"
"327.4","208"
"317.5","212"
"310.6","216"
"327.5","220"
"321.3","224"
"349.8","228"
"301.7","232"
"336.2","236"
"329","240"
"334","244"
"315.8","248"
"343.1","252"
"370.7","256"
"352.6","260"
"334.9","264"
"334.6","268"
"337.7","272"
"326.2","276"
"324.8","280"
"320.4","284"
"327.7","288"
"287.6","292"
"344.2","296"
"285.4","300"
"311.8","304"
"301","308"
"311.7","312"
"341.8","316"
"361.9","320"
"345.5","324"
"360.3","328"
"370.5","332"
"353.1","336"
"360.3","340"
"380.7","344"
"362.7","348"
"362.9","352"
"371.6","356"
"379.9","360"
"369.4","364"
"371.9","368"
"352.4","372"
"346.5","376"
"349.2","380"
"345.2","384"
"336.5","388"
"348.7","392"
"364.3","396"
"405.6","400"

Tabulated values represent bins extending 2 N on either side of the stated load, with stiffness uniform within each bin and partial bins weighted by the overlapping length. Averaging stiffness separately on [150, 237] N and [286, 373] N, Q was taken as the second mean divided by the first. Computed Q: 1.1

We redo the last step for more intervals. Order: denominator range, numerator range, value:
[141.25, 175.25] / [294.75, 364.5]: 1.08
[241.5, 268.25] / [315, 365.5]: 1.07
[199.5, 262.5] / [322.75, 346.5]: 1.09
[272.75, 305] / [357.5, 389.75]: 1.13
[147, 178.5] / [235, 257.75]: 1.03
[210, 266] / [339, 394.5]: 1.08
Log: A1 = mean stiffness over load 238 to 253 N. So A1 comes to 330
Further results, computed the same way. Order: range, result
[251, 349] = 338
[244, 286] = 336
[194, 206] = 320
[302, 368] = 353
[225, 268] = 336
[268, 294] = 322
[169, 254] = 328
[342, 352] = 370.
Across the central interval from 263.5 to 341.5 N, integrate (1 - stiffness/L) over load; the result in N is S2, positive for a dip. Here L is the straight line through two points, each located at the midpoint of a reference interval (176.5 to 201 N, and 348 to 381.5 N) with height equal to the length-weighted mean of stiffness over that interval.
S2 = 4.30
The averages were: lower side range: 329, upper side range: 363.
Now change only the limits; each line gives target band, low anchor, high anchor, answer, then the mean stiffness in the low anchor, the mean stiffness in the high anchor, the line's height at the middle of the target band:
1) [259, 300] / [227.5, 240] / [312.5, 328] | 1.4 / 327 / 347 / 338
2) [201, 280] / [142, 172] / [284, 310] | -3.9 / 323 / 310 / 316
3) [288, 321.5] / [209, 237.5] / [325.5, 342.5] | 3.2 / 323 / 361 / 351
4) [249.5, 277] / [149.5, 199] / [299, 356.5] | -0.3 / 329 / 346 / 339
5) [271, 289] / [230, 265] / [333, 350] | 1.0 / 335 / 365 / 345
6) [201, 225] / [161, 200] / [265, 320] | 0.5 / 334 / 321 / 330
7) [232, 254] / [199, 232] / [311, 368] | 0.3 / 325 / 361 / 333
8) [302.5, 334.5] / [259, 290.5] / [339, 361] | 1.4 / 331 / 370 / 353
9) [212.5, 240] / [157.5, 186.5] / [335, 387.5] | 1.7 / 339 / 361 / 345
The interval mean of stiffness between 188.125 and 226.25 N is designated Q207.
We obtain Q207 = 323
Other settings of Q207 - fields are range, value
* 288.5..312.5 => 308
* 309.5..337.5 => 348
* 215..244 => 326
